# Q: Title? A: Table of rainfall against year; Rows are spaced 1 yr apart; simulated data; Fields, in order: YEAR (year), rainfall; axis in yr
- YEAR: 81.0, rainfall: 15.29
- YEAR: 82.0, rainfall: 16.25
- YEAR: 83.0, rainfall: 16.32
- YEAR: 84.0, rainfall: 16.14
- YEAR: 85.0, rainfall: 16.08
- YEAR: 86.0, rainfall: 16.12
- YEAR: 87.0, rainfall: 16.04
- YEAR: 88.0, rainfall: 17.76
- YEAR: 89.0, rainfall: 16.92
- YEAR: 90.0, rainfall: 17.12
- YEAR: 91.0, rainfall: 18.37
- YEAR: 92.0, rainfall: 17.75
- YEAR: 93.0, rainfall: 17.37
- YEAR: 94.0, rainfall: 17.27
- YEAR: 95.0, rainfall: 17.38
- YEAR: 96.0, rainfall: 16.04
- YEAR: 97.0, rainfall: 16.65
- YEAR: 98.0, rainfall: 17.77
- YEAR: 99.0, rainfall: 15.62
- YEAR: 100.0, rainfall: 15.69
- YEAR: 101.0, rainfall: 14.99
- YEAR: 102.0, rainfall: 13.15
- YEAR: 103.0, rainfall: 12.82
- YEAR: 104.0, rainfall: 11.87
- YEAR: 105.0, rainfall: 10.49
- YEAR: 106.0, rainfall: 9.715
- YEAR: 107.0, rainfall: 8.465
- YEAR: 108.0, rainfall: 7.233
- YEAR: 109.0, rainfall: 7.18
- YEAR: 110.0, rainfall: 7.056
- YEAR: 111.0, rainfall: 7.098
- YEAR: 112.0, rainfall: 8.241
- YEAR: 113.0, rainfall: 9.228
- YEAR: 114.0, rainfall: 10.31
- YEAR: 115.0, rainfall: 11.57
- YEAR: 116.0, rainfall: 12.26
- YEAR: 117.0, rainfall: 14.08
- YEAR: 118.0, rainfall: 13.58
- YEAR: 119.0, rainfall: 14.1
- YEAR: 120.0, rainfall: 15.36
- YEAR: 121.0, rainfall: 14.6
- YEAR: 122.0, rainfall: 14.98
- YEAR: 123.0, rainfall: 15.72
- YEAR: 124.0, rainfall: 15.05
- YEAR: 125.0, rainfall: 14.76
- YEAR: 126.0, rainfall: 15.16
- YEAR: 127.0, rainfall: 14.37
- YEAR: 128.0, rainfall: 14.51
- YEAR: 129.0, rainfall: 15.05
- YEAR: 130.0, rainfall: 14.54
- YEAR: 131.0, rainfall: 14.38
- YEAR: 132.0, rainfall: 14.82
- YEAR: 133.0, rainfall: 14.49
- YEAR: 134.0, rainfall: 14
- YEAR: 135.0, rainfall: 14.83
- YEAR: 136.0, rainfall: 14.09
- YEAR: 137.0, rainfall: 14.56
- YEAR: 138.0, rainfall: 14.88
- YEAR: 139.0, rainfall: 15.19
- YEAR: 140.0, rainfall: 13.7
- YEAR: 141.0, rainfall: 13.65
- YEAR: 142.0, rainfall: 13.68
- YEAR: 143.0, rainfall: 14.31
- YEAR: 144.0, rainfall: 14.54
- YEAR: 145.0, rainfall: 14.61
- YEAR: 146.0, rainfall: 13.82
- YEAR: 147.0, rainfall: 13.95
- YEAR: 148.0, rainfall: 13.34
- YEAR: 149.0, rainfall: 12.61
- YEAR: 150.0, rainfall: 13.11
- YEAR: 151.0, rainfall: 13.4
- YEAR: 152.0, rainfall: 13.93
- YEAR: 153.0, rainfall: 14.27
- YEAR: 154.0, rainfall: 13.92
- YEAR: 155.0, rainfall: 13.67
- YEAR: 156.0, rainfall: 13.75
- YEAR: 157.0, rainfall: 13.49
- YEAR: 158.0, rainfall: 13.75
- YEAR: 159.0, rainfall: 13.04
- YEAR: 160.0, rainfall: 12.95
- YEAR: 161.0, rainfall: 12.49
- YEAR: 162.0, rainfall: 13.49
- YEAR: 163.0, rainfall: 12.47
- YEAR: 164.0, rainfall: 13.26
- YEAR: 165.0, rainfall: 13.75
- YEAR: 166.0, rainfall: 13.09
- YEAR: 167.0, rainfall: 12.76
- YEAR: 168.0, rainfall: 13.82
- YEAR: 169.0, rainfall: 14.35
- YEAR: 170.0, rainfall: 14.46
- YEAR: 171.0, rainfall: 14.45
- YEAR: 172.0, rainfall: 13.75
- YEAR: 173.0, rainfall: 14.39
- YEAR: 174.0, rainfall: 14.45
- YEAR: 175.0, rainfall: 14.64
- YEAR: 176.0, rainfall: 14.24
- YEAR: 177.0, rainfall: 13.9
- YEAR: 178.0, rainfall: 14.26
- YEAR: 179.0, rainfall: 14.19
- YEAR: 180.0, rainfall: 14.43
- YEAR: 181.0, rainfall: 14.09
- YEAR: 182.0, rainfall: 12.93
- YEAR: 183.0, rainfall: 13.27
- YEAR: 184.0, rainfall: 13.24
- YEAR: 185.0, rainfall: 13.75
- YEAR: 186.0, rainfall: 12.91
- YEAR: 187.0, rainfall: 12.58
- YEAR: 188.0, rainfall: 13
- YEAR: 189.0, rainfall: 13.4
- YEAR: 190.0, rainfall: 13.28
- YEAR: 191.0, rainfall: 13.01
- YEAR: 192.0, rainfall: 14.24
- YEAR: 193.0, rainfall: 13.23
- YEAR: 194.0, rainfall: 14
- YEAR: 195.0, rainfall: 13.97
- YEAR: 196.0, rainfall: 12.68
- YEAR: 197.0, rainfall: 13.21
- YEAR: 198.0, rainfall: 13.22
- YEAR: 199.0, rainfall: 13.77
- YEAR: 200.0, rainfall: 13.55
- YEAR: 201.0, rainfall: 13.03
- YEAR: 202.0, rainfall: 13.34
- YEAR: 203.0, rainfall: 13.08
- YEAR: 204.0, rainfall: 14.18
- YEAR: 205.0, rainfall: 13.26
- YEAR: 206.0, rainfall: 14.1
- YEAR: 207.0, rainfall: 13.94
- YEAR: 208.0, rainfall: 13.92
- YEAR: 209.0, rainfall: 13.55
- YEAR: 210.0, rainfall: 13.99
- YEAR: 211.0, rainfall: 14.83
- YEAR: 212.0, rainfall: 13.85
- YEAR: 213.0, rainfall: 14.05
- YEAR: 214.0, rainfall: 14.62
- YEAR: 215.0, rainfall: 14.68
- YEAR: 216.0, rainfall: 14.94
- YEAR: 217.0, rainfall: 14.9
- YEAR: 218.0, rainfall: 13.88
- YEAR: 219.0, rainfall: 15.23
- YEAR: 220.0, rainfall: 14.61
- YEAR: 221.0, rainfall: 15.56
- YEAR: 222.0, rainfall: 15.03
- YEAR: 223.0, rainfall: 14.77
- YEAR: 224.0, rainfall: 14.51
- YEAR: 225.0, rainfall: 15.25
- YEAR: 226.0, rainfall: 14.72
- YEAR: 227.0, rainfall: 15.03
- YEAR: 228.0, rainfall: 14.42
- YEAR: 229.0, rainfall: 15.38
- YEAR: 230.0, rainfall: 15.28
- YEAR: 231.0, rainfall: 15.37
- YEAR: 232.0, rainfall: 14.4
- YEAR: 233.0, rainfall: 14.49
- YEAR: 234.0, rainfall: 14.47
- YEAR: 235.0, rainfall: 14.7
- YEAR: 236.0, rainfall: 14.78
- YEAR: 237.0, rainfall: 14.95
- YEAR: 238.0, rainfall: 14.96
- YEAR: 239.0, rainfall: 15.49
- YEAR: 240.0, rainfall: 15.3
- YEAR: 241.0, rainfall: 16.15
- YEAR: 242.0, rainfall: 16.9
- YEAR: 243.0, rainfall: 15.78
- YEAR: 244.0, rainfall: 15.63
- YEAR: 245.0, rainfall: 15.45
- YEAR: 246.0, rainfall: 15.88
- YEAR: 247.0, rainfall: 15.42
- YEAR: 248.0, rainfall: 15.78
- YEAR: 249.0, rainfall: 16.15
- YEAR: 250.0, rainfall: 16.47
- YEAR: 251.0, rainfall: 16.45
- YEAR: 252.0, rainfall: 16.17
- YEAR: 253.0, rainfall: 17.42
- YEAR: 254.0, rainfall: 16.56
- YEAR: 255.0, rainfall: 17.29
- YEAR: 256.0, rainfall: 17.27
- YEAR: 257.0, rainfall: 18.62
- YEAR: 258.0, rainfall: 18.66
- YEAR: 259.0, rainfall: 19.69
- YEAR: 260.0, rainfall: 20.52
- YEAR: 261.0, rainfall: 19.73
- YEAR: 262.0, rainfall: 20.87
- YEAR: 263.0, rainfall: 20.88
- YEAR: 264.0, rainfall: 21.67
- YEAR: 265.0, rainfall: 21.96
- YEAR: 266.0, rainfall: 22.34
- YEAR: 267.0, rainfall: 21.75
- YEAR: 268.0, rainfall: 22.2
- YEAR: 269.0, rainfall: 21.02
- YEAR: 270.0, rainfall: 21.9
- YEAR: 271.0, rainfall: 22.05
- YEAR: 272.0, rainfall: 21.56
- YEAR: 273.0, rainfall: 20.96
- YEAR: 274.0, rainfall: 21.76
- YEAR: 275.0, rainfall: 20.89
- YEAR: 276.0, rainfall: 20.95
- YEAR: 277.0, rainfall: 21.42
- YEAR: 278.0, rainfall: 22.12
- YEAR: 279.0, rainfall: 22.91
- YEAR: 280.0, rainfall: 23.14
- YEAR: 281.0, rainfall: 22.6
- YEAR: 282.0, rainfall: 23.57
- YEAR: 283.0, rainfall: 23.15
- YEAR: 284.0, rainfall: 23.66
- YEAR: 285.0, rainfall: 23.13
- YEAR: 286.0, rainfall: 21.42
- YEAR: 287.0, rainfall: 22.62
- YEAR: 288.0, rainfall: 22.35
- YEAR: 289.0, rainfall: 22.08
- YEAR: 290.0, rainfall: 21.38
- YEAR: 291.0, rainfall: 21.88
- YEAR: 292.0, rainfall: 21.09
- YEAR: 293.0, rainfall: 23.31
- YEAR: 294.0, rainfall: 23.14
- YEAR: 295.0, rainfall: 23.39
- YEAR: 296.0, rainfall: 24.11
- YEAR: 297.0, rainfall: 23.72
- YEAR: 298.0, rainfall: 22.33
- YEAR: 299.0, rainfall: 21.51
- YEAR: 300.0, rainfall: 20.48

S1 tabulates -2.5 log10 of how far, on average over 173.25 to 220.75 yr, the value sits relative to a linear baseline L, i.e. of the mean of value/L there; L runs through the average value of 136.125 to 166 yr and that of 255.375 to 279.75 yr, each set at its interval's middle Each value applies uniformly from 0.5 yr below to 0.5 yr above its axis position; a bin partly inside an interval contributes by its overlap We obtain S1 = 0.195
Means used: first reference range 13.7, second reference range 21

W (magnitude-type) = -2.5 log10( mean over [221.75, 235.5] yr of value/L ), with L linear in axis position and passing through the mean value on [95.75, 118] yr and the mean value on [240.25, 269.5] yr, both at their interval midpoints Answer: 0.154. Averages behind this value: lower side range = 11.7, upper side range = 18.3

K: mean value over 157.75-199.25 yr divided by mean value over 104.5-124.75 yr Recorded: 1.19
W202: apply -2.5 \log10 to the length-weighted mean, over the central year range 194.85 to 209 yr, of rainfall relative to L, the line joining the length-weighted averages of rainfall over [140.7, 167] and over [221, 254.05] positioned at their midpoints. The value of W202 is 0.09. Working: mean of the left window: 13.5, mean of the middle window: 13.5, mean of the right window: 15.4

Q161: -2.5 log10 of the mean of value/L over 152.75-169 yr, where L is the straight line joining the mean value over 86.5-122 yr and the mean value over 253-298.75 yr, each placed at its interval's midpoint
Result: 0.20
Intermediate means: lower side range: 13.5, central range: 13.4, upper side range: 21.5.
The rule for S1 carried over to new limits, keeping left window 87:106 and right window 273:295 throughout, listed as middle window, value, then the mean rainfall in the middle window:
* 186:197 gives 0.39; 13.3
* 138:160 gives 0.26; 13.8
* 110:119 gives 0.45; 10.8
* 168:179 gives 0.28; 14.3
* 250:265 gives 0.14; 18.7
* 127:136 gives 0.16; 14.5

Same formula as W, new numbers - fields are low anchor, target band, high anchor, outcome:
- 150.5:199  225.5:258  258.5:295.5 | 0.21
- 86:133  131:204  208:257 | 0.06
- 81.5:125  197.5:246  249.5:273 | 0.24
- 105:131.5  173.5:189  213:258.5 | 0.02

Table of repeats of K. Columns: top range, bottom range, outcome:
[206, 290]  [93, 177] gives 1.31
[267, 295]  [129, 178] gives 1.59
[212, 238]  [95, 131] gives 1.14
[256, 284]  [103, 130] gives 1.77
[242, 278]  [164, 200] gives 1.40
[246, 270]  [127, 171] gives 1.36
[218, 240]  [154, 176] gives 1.09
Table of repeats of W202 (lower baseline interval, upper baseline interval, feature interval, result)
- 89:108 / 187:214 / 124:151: 0.005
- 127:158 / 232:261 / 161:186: 0.077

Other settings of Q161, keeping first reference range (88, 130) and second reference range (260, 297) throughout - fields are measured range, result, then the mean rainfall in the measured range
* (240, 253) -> 0.27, 16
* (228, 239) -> 0.31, 14.9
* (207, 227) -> 0.29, 14.6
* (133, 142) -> 0.05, 14.3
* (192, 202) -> 0.32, 13.4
